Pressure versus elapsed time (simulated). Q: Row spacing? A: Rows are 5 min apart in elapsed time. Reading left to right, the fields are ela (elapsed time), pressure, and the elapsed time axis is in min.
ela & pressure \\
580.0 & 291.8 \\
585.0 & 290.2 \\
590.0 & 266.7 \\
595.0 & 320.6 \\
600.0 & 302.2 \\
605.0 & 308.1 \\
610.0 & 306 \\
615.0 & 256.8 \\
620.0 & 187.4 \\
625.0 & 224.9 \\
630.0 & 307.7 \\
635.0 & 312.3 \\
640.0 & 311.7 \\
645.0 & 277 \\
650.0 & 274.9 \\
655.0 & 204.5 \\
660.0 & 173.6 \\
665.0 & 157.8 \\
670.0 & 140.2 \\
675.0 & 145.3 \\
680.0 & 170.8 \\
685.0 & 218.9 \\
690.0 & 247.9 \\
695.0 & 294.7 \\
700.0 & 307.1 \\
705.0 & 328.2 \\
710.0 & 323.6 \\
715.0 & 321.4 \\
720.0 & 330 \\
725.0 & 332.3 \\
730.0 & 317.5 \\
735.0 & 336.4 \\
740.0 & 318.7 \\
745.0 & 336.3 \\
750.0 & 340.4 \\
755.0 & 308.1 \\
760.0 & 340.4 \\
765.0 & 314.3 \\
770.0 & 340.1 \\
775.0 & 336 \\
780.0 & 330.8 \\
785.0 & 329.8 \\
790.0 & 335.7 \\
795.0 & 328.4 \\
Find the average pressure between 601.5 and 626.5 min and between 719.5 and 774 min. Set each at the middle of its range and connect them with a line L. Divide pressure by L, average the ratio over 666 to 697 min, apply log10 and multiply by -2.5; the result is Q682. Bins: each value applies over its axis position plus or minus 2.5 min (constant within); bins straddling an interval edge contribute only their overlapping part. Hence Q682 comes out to 0.429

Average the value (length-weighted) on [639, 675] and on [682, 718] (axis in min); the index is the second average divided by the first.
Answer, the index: 1.38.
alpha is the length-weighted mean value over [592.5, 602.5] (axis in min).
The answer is 311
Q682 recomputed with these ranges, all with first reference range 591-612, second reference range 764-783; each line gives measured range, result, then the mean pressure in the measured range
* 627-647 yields 0.038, 301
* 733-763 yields -0.006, 330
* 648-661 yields 0.383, 221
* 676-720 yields 0.167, 275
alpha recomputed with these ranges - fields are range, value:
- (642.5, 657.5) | 252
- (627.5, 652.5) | 297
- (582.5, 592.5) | 278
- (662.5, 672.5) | 149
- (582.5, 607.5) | 298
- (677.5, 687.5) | 195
